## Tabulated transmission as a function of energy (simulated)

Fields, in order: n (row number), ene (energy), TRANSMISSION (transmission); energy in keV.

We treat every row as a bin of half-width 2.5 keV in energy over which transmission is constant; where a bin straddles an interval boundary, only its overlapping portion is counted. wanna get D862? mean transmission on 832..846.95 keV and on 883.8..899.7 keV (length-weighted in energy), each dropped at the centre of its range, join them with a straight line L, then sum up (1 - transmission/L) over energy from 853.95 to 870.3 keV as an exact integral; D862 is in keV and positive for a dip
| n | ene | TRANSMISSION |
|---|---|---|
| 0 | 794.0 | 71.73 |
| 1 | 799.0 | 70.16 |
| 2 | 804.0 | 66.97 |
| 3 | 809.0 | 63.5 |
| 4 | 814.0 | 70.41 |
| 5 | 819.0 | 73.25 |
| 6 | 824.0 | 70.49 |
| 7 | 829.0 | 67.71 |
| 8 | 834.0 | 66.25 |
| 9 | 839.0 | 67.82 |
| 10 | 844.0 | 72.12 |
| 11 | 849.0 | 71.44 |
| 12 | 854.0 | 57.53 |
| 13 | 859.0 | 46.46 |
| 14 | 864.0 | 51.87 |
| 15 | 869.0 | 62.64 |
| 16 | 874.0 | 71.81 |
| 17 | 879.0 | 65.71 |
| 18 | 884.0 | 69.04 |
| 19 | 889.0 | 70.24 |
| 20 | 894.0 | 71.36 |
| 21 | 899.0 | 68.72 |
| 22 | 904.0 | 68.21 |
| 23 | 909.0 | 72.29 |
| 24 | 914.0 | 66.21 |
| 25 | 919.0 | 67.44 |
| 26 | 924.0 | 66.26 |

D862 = 3.7 keV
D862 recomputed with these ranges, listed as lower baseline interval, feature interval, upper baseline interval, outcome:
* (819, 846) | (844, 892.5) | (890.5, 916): 4.00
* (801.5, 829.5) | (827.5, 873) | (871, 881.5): 3.83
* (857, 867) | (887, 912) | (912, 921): -3.50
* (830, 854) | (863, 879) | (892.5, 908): 1.21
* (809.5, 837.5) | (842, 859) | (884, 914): 1.34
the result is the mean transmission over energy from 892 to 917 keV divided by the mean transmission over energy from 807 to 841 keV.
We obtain 1.0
